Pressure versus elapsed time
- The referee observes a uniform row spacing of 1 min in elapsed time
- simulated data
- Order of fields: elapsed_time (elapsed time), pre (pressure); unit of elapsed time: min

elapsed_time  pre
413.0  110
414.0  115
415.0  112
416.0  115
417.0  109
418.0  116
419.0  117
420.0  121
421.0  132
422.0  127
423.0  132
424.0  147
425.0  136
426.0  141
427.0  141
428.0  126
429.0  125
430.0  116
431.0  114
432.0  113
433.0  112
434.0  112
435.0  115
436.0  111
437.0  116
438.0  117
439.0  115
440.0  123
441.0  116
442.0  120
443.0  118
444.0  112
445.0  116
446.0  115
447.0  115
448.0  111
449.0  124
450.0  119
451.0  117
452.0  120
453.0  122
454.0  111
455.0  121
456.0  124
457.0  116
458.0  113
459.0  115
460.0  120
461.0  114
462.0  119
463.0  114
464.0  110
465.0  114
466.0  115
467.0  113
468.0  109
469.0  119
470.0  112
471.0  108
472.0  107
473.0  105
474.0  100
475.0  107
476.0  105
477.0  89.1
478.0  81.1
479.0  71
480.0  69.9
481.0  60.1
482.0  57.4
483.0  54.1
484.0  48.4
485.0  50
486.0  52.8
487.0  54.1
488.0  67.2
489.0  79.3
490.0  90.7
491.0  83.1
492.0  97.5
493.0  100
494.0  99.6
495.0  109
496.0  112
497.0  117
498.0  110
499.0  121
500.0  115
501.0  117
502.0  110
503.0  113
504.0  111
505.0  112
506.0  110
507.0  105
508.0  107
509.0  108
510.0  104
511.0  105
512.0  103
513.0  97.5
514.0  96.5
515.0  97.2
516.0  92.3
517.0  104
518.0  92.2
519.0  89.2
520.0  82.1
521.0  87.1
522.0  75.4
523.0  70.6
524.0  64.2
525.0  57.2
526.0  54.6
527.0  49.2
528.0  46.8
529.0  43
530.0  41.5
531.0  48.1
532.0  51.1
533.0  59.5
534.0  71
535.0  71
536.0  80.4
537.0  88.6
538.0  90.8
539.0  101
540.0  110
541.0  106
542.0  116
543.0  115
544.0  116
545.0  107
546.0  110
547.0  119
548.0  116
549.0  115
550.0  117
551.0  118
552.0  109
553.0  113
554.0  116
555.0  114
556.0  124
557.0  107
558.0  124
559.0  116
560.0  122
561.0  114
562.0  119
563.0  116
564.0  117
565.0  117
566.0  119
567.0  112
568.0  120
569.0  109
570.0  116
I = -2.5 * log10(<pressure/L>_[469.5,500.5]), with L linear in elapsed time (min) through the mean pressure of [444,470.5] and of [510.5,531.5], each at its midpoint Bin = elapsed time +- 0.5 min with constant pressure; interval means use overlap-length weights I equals 0.11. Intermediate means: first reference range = 116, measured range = 88.2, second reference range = 76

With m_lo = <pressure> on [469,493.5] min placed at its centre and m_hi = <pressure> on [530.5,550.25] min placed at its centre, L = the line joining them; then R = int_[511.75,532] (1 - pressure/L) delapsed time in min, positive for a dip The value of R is 3.8 min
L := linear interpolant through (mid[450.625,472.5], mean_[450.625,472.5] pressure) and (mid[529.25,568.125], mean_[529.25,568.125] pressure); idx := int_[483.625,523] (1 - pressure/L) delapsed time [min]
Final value 5.03 min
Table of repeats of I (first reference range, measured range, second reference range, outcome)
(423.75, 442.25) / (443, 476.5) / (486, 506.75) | -0.01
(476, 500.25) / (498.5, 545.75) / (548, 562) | 0.10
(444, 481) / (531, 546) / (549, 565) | 0.26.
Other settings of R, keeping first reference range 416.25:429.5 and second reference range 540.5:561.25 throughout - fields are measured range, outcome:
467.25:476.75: 1.2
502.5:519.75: 2.4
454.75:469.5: 1.0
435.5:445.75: 0.8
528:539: 4.8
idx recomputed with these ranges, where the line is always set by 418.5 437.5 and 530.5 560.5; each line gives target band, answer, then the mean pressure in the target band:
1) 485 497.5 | 2.81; 87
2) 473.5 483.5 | 3.08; 79.5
